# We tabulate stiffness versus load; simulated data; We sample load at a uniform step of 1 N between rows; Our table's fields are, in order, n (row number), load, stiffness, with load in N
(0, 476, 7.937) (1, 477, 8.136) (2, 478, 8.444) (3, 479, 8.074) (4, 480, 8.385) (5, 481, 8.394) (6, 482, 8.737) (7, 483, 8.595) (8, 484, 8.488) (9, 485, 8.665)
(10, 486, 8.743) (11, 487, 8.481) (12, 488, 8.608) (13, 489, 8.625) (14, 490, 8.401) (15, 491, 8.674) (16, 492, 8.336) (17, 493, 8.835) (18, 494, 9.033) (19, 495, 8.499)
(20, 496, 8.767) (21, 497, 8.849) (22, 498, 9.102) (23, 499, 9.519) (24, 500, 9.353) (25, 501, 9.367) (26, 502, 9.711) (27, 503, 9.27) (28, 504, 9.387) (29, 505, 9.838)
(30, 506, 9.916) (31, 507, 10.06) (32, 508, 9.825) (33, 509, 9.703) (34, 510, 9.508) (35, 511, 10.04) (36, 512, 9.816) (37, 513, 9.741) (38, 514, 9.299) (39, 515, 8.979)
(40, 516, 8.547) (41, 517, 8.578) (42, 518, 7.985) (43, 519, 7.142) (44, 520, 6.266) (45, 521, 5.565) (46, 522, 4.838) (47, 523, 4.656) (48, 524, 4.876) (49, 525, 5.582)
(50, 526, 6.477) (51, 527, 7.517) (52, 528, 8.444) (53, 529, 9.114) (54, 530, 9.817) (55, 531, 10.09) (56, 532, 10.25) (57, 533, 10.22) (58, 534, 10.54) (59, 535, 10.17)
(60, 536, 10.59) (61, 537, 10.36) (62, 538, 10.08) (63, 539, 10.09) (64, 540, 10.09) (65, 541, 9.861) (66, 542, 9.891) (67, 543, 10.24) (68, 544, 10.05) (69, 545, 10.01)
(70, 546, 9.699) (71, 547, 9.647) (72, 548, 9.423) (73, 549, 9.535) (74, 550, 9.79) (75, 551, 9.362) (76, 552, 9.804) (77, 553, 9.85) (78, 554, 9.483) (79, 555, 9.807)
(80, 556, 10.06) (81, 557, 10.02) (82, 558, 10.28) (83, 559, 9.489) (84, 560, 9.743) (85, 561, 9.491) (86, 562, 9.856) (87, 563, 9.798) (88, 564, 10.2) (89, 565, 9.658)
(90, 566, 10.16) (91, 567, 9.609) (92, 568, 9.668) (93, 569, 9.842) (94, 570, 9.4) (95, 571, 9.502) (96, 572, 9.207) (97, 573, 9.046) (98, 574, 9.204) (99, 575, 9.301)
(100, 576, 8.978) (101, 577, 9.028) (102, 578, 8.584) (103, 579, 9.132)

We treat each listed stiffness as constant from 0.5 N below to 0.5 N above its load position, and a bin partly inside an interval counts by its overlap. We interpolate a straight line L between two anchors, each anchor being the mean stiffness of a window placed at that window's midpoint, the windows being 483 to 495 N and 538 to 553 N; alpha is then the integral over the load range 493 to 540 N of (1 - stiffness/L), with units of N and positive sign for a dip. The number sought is 1.9 N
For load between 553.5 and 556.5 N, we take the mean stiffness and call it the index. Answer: 9.78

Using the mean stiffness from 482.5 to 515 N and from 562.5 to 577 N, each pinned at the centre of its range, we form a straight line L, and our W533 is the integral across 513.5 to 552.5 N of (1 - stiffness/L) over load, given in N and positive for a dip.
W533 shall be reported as 2.2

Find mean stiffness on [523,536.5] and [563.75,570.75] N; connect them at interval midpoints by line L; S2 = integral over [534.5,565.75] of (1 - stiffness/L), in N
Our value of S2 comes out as -2.3 N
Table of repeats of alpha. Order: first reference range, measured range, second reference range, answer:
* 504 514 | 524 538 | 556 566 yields 1.1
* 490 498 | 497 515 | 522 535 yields -2.3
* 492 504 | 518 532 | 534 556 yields 3.6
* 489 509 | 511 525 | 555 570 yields 2.9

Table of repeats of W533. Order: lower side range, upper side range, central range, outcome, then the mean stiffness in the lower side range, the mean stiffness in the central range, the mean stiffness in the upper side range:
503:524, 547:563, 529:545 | -1.7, 8.42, 10.1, 9.73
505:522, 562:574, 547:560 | -0.5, 8.72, 9.74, 9.63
